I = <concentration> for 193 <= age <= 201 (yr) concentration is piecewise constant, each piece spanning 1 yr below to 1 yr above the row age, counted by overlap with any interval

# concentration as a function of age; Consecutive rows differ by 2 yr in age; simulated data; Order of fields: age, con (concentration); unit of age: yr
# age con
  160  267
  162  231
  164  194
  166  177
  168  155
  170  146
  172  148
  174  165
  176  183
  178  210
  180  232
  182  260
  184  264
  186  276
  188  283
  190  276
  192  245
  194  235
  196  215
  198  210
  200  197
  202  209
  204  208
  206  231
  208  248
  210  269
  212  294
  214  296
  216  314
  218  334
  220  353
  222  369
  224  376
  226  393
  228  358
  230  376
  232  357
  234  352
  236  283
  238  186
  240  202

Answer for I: 214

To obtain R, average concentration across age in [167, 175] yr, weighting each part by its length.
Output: 154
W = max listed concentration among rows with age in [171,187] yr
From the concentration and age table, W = 276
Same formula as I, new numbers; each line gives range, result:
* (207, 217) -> 284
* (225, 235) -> 367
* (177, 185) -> 242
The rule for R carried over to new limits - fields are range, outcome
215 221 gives 334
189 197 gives 243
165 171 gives 159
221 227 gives 379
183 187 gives 270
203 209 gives 229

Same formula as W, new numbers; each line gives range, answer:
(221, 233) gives 393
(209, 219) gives 334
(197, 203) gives 210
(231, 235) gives 357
